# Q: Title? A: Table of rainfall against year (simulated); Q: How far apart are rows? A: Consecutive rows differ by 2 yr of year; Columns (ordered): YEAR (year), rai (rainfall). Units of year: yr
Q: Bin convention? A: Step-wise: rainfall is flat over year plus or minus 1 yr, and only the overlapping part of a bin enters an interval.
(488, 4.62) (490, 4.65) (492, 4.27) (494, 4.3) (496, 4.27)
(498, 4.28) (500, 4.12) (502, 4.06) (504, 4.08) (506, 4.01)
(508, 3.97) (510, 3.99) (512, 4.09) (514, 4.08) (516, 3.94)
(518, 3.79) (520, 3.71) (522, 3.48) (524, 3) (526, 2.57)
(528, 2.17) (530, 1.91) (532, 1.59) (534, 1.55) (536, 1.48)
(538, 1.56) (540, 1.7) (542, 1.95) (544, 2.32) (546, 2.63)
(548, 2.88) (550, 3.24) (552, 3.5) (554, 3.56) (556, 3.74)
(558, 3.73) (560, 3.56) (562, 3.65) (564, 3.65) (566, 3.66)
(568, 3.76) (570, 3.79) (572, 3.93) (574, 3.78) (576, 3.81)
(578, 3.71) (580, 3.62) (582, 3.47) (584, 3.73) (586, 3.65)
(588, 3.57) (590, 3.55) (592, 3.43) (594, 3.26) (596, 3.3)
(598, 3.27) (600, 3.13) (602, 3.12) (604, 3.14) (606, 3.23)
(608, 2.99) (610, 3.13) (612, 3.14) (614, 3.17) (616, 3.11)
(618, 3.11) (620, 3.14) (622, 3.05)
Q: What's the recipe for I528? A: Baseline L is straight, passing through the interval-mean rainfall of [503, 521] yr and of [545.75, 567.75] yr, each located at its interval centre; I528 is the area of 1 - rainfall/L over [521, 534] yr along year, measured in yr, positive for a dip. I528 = 4.9 yr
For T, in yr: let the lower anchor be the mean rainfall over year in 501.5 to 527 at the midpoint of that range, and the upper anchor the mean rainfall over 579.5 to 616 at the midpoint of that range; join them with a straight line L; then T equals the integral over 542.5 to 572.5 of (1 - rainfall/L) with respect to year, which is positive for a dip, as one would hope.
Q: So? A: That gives 0.95 yr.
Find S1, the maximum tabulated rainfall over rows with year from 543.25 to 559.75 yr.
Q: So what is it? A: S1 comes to 3.74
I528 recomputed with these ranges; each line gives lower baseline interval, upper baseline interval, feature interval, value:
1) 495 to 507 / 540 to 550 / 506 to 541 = 4.95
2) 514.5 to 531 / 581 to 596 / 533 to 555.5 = 5.68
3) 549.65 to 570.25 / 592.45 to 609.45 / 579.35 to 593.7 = -0.93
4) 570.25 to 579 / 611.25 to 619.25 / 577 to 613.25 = 1.17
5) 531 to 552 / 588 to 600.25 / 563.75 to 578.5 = -4.90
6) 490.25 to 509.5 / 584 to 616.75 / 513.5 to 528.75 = 2.48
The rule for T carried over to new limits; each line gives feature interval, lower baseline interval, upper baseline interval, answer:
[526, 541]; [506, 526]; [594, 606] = 7.7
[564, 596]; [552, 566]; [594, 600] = -2.0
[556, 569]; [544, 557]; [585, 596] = -1.6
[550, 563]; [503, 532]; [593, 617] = -1.1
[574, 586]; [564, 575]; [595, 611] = -0.3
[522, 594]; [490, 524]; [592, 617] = 9.3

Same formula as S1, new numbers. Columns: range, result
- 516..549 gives 3.94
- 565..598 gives 3.93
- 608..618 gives 3.17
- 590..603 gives 3.55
